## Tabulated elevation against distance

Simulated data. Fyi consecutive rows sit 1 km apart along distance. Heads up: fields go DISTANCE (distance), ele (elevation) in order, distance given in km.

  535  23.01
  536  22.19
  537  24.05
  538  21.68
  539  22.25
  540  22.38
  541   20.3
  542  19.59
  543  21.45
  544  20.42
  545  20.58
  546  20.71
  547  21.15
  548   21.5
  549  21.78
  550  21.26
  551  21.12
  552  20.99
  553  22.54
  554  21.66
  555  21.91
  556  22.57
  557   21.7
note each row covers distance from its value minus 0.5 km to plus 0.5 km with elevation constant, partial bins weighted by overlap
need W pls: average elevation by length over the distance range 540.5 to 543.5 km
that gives 20.4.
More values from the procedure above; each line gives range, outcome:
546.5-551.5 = 21.4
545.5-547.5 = 20.9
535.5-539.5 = 22.5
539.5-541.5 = 21.3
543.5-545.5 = 20.5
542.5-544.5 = 20.9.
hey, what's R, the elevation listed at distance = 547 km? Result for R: 21.15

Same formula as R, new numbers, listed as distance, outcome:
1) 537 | 24.05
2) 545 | 20.58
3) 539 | 22.25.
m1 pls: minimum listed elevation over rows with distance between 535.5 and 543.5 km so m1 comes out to 19.59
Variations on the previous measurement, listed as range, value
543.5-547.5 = 20.42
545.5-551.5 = 20.71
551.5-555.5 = 20.99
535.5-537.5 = 22.19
